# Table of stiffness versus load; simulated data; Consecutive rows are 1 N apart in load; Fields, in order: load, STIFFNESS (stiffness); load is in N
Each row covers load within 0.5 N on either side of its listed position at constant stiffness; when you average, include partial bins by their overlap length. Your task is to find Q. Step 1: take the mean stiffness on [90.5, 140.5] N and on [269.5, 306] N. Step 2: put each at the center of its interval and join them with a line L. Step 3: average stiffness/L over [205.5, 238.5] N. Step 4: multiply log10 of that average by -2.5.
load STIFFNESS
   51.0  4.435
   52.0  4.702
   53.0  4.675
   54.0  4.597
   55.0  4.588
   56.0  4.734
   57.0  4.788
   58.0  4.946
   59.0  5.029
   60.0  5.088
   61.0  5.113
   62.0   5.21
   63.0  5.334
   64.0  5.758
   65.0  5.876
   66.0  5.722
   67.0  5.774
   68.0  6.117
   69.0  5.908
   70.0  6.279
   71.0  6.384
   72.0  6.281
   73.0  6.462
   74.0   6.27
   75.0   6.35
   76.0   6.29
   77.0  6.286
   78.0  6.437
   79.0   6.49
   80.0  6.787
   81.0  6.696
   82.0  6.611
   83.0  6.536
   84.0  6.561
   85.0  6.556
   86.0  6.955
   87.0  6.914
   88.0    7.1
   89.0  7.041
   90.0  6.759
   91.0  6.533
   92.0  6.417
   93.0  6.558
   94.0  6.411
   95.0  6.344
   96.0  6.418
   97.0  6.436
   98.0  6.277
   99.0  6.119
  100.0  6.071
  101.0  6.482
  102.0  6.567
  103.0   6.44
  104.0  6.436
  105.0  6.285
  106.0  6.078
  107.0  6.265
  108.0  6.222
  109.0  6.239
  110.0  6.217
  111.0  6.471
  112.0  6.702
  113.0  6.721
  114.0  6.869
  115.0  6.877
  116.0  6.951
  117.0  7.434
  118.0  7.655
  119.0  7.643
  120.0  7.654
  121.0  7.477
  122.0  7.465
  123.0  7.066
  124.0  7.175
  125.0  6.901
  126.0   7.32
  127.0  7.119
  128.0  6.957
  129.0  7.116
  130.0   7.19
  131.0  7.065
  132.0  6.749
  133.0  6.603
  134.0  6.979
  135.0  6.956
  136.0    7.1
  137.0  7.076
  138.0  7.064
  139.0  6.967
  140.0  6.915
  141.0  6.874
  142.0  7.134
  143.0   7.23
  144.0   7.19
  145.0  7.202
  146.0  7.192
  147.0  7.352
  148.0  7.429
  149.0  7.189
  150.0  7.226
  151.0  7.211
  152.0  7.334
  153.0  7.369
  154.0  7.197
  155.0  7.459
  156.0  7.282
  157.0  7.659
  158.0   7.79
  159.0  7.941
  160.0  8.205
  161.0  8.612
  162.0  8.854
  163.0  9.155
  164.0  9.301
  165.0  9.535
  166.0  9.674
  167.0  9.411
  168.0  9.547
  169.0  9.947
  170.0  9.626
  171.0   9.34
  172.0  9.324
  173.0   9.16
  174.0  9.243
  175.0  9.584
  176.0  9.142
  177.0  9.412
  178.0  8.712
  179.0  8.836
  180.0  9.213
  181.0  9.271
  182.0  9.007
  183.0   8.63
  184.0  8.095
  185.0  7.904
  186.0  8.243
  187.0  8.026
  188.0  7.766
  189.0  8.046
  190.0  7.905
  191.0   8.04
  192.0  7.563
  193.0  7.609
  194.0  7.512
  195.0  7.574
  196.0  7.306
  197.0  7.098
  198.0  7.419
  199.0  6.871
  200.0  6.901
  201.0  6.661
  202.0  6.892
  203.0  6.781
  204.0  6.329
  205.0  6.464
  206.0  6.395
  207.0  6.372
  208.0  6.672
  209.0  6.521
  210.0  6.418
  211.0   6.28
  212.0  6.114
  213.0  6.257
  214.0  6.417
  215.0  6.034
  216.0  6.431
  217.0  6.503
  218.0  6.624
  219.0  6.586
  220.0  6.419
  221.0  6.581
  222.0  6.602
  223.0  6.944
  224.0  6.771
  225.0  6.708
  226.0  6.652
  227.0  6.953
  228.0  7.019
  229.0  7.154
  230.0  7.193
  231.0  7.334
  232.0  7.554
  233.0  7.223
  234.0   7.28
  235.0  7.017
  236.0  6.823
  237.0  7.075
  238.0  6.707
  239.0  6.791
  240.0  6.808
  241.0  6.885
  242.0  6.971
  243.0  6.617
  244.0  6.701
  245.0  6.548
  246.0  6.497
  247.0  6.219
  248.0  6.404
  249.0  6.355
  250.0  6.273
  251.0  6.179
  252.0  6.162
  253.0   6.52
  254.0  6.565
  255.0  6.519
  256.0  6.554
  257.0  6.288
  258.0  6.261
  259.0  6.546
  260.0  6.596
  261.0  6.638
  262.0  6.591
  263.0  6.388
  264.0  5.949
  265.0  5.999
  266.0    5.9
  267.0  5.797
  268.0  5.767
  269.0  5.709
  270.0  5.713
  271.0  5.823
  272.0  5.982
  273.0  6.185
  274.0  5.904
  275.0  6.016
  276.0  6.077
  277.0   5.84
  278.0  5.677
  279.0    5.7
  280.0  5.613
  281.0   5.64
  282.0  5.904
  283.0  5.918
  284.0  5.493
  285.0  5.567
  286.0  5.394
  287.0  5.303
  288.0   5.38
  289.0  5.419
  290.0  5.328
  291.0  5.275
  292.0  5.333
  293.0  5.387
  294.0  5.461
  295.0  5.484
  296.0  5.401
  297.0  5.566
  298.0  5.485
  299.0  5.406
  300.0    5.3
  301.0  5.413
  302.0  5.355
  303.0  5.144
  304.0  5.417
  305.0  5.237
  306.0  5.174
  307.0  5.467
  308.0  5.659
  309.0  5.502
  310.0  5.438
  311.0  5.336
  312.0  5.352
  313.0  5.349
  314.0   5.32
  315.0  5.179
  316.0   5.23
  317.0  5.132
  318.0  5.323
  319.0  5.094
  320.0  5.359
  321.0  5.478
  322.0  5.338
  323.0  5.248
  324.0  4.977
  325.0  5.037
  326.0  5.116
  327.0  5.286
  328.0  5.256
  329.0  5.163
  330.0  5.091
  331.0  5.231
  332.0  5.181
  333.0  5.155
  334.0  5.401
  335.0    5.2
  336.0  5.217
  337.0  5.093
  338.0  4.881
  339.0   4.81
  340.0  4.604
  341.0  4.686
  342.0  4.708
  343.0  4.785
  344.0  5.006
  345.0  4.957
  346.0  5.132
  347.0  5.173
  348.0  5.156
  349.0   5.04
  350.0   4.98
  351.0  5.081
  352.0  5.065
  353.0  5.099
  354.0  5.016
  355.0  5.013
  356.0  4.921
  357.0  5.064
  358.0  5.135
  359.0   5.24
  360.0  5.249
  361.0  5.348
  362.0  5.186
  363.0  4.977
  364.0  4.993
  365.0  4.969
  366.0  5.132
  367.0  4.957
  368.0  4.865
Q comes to -0.12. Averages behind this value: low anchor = 6.78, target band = 6.72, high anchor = 5.57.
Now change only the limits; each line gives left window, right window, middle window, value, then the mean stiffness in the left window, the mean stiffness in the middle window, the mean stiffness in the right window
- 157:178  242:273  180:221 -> 0.131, 9.09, 7.17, 6.28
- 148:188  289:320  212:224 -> 0.140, 8.56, 6.49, 5.35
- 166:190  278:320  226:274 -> 0.051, 8.93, 6.53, 5.41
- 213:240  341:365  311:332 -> 0.052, 6.81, 5.23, 5.05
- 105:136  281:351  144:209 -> -0.235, 6.93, 8.01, 5.26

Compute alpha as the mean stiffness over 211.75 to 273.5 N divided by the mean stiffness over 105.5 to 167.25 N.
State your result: 0.89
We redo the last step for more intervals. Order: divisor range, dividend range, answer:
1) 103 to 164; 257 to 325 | 0.78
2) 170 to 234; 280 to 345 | 0.71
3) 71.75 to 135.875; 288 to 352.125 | 0.78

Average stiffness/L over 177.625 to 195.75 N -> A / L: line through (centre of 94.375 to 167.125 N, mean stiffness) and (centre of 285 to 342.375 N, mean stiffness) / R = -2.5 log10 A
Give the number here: -0.24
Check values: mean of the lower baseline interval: 7.18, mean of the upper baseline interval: 5.26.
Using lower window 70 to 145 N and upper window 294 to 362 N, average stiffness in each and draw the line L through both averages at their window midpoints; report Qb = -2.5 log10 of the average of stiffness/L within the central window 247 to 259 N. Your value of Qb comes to -0.12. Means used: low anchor 6.75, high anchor 5.19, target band 6.37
